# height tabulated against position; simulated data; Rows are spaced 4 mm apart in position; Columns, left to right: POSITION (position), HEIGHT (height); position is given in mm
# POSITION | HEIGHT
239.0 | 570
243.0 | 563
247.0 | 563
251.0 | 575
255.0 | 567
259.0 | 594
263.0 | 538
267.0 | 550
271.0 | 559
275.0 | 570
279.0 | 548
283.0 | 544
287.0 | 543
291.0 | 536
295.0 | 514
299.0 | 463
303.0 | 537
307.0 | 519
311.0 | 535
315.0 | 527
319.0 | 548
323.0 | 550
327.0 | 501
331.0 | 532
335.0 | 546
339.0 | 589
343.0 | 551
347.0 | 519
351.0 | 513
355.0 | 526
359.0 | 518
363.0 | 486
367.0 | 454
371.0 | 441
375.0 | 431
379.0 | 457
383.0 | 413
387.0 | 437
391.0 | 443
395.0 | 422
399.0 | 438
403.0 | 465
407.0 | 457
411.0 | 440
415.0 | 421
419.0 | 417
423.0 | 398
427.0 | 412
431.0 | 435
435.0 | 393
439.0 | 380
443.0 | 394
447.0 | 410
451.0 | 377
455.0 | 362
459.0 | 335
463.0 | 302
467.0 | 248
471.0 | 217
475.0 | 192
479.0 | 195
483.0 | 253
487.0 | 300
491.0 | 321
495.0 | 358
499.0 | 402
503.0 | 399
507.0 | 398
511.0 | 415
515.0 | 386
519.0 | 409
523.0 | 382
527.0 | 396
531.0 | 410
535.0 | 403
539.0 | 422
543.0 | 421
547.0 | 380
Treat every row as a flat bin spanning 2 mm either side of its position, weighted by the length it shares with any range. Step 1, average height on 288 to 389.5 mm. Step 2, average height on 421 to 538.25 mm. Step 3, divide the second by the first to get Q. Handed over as 0.70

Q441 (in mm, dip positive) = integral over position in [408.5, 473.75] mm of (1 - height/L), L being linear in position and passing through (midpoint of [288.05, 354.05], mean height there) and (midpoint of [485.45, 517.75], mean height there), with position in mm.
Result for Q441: 8.9 mm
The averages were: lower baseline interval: 530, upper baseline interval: 374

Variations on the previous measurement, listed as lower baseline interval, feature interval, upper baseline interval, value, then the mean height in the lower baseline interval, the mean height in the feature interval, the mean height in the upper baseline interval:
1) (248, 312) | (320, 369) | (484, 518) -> -3.1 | 544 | 524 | 370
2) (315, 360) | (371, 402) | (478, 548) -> 3.4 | 536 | 436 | 372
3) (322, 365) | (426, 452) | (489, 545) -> 3.1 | 530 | 401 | 394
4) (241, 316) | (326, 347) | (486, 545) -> -1.5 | 545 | 543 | 390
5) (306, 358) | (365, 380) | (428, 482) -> 0.7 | 535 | 445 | 326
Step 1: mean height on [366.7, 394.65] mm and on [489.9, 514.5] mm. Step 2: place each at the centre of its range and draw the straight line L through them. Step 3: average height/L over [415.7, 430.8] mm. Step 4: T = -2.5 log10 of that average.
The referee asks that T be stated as 0.02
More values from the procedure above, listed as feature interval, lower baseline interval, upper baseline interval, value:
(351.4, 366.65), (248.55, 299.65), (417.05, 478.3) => -0.12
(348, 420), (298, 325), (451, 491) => -0.11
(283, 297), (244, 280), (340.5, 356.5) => 0.04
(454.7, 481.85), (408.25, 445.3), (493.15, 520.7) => 0.48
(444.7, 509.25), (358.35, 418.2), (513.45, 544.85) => 0.30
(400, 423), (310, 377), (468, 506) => -0.06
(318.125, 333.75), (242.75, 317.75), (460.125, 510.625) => -0.09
